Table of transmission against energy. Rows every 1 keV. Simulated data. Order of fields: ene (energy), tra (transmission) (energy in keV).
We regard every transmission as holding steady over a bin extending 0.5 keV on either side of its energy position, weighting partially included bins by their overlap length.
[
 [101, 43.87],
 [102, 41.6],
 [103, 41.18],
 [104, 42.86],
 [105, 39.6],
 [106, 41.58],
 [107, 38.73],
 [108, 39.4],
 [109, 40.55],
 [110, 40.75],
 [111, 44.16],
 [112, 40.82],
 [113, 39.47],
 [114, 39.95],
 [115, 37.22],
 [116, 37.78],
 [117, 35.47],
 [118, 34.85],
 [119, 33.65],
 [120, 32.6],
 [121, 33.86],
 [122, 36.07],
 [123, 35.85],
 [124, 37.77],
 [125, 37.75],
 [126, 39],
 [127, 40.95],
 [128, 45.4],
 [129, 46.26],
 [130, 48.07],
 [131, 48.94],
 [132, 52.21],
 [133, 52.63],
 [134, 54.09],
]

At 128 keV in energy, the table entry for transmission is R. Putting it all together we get 45.4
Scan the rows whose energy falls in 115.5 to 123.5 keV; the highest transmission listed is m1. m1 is 37.78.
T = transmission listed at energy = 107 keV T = 38.73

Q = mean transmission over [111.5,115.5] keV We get 39.4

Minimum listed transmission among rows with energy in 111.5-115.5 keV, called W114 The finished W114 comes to 37.22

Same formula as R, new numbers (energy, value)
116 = 37.78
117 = 35.47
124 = 37.77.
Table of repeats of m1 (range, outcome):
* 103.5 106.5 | 42.86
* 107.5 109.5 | 40.55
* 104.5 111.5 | 44.16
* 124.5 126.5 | 39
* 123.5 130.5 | 48.07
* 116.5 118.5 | 35.47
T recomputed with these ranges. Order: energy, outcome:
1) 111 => 44.16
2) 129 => 46.26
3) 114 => 39.95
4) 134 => 54.09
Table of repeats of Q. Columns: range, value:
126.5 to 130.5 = 45.2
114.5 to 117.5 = 36.8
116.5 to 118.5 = 35.2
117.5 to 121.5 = 33.7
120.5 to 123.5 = 35.3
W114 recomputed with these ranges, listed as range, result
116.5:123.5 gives 32.6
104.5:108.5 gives 38.73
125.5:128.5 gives 39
